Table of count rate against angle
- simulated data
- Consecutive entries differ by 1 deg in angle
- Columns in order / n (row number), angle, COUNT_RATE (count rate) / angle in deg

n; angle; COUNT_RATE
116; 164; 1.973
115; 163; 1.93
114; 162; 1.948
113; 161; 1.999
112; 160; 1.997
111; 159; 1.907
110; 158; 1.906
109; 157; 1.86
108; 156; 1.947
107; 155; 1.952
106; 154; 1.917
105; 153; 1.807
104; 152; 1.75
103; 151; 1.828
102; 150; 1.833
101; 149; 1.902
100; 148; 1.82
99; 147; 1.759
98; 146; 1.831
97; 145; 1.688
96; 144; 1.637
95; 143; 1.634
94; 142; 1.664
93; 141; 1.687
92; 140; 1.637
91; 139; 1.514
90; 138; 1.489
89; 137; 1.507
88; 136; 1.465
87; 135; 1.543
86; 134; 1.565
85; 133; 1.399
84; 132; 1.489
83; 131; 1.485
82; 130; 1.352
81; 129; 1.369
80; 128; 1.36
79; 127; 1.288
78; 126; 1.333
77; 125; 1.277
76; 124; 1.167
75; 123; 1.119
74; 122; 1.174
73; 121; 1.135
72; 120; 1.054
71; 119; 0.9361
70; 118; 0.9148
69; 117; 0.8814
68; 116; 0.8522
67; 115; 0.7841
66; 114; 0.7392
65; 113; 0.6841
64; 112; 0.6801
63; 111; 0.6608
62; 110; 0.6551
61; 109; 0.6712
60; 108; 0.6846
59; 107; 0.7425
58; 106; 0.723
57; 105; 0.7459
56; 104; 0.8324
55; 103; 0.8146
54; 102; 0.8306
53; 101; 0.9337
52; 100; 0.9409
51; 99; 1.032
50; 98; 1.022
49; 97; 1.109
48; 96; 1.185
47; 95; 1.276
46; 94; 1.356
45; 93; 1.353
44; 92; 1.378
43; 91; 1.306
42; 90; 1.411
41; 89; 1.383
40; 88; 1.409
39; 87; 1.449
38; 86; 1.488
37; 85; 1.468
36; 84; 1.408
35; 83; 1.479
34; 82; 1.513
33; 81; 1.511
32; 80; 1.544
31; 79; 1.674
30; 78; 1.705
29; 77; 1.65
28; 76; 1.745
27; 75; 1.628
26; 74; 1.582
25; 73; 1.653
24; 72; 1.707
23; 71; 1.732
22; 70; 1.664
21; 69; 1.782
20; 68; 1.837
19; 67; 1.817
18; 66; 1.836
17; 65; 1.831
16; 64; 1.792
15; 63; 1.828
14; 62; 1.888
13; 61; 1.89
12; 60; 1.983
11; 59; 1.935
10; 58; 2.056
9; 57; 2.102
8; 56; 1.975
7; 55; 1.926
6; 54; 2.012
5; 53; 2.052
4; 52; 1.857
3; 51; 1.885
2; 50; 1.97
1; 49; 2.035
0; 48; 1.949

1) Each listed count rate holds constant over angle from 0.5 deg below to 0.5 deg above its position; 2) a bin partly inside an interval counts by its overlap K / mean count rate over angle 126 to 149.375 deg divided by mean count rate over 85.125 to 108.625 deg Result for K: 1.41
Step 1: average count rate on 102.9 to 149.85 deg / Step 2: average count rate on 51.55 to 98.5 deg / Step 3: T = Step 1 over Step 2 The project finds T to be 0.7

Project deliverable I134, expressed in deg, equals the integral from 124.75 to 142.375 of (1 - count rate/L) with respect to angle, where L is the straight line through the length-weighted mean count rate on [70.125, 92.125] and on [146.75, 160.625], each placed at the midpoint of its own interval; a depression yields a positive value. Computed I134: 3.1 deg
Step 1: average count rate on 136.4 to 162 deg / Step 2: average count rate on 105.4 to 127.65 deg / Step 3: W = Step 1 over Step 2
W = 1.94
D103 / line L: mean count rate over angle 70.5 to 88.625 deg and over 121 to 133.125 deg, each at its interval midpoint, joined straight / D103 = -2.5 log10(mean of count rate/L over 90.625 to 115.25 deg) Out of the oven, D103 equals 0.49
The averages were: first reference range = 1.57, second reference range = 1.31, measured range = 0.925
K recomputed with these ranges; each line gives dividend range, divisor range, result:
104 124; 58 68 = 0.45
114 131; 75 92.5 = 0.75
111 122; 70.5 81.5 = 0.53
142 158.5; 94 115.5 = 2.11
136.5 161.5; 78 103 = 1.36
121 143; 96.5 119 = 1.74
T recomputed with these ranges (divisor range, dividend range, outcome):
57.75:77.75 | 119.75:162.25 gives 0.90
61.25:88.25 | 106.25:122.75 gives 0.50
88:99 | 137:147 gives 1.29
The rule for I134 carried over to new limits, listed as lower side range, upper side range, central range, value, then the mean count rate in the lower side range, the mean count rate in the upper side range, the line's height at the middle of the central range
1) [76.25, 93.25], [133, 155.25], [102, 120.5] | 9.3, 1.48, 1.69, 1.58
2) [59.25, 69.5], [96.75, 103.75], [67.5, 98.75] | -2.8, 1.85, 0.945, 1.38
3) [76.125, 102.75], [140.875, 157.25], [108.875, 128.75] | 7.5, 1.34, 1.8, 1.56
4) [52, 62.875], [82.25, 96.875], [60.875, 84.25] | -0.1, 1.97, 1.38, 1.69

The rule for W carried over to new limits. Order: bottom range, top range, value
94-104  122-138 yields 1.35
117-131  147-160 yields 1.57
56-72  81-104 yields 0.67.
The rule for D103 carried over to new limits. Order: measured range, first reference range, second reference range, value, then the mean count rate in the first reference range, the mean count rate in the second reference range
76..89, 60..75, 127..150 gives 0.138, 1.78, 1.58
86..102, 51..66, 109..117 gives -0.070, 1.93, 0.729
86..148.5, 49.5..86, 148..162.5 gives 0.458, 1.77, 1.89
